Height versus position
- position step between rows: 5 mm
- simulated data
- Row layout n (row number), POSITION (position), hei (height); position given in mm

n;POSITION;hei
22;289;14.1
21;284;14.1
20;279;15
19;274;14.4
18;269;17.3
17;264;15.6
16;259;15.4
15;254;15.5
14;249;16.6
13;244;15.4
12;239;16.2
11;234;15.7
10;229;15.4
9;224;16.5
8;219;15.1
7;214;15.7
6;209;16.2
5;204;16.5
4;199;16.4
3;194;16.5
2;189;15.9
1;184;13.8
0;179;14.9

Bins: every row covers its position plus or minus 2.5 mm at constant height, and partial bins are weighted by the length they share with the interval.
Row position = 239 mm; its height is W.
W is 16.2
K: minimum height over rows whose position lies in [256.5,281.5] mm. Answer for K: 14.4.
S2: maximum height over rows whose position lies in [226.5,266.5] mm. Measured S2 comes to 16.6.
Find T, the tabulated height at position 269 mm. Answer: 17.3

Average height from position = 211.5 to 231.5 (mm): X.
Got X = 15.7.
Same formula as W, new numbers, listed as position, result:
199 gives 16.4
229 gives 15.4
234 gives 15.7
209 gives 16.2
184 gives 13.8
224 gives 16.5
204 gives 16.5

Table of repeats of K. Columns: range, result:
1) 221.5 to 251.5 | 15.4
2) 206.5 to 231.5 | 15.1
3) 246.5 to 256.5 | 15.5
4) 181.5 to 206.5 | 13.8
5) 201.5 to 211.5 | 16.2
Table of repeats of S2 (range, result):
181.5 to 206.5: 16.5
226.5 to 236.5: 15.7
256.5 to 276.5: 17.3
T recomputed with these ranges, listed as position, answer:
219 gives 15.1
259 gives 15.4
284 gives 14.1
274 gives 14.4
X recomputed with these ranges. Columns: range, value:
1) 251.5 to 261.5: 15.4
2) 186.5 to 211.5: 16.3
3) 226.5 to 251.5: 15.9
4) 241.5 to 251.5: 16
